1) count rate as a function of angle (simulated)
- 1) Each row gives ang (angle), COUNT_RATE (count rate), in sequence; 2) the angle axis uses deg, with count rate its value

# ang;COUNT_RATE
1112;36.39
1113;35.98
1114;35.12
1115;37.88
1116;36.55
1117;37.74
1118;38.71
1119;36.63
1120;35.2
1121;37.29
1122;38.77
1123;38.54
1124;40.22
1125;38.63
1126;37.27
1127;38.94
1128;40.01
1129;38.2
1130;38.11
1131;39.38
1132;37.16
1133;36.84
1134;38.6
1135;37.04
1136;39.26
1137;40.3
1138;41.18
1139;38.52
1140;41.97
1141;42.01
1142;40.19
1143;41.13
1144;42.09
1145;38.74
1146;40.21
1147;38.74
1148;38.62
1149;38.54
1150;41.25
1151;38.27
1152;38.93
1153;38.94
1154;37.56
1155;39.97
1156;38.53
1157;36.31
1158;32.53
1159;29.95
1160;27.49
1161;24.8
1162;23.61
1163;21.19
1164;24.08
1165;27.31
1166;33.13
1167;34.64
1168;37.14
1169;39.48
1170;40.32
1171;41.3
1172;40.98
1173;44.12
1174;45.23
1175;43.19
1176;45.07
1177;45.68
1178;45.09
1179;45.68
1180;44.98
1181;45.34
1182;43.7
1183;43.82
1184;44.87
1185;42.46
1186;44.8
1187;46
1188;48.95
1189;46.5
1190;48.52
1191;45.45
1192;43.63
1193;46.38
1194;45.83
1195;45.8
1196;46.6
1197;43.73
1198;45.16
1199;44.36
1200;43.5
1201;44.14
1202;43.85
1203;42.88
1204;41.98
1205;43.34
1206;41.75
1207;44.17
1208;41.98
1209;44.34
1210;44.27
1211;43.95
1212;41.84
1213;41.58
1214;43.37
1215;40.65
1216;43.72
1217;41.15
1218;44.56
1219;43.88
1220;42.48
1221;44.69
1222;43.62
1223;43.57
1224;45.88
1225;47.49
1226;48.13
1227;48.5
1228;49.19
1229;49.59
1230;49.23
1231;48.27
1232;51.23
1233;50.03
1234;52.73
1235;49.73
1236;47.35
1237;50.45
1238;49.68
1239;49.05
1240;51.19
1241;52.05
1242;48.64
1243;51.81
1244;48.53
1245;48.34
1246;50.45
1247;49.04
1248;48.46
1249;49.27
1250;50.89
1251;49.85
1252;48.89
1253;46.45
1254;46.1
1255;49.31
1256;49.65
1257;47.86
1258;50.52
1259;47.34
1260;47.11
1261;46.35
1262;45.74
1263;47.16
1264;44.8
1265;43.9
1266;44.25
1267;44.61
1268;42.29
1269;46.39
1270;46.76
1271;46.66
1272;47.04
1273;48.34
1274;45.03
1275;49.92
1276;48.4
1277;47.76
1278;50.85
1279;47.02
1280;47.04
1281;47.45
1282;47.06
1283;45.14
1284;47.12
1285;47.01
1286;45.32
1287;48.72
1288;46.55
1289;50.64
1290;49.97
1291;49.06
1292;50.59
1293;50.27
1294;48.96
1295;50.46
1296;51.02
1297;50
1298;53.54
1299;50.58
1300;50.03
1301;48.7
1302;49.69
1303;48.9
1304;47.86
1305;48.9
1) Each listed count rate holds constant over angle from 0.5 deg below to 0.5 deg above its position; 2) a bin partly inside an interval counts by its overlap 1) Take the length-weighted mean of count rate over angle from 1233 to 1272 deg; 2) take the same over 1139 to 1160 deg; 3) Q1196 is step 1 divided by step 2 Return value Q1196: 1.3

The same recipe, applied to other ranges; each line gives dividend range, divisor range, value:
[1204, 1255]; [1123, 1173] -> 1.27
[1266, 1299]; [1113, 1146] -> 1.24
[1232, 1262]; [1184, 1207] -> 1.10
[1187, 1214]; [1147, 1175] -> 1.25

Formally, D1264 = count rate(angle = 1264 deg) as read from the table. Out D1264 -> 44.8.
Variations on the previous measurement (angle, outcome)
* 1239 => 49.05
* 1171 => 41.3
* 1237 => 50.45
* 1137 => 40.3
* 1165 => 27.31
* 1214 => 43.37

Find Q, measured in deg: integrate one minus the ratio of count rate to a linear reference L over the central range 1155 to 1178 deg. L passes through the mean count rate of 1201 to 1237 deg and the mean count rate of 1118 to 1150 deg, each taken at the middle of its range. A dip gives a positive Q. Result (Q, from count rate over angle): 3.3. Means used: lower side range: 39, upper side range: 45.3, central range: 35.6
